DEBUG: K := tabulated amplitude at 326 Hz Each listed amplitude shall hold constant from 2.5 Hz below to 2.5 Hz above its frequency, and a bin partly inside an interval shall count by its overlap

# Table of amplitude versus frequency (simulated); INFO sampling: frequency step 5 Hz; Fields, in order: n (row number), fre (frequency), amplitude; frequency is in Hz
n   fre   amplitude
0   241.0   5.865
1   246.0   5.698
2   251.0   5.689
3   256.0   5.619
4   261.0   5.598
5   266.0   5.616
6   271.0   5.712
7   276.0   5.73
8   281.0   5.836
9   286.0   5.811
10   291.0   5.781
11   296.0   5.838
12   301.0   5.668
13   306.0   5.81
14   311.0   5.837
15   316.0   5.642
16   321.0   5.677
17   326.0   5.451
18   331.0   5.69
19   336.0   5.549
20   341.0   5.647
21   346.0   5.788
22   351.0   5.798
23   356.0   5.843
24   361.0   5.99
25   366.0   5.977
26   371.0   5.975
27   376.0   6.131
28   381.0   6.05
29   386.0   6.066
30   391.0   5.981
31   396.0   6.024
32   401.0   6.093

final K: 5.451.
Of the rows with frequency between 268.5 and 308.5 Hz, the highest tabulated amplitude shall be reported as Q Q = 5.838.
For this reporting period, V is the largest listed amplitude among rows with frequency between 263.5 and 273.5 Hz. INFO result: 5.712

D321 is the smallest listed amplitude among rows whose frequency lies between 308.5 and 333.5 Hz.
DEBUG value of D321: 5.451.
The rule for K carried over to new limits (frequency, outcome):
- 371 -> 5.975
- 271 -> 5.712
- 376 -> 6.131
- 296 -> 5.838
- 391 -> 5.981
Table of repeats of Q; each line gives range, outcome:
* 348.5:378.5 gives 6.131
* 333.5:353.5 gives 5.798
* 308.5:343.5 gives 5.837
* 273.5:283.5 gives 5.836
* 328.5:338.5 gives 5.69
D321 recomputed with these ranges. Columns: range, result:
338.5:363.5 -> 5.647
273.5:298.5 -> 5.73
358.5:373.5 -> 5.975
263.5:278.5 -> 5.616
